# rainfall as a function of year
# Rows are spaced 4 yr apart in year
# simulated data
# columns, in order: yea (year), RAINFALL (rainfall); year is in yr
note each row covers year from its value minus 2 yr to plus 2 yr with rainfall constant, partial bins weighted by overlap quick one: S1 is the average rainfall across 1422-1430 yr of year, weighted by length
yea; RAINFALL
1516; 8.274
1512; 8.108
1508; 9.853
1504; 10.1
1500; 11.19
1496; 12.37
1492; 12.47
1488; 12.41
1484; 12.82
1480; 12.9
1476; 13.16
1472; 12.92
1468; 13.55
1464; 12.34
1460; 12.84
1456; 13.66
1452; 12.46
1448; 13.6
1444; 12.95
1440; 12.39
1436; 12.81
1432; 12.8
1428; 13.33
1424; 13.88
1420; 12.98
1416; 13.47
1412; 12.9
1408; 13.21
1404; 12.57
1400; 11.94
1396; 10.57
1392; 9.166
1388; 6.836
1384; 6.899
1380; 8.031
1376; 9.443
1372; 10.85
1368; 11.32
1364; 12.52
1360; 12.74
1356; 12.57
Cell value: 13.6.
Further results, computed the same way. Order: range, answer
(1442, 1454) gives 13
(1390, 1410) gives 11.5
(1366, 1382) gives 9.91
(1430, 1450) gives 12.9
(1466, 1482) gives 13.1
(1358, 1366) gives 12.6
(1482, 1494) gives 12.6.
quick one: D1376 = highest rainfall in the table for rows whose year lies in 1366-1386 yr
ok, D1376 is 11.32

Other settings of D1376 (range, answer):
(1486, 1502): 12.47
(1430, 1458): 13.66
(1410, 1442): 13.88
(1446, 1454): 13.6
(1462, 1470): 13.55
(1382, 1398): 10.57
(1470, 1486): 13.16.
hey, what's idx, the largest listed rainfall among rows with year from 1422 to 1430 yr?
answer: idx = 13.88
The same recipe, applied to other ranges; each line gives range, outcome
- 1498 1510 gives 11.19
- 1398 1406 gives 12.57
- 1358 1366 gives 12.74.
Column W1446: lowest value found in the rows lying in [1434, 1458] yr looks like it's 12.39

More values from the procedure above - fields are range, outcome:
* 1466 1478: 12.92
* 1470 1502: 11.19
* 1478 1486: 12.82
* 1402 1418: 12.57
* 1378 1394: 6.836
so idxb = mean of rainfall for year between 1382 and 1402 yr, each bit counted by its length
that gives 9.08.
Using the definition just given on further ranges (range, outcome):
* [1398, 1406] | 12.3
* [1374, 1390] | 7.8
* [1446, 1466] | 13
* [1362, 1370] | 11.9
